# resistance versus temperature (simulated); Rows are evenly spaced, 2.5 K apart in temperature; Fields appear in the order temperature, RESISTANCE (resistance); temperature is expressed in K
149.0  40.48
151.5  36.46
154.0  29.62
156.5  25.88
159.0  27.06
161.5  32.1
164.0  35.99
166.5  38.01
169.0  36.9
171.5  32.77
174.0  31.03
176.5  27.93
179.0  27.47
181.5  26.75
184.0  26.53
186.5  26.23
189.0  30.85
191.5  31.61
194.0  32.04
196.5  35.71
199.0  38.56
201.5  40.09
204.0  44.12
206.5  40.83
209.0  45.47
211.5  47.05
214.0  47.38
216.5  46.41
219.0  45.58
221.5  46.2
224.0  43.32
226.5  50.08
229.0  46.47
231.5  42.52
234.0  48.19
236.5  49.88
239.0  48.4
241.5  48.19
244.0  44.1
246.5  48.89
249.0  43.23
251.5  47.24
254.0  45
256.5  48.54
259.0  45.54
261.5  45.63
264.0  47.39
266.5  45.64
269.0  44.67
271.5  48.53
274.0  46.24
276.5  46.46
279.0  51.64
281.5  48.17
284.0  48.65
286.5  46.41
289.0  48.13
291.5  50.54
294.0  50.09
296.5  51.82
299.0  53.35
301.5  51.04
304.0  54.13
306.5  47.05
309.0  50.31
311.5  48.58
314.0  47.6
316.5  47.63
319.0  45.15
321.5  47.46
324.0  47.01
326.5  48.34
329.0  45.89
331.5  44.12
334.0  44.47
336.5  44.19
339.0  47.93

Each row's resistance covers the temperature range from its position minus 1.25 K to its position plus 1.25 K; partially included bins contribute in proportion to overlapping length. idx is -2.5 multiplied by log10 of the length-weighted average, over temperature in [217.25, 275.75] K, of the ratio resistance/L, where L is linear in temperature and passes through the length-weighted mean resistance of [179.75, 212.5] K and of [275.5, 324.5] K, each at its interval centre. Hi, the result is -0.11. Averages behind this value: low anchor 35.6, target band 46.5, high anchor 49.1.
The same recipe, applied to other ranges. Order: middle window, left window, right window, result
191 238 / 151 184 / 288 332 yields -0.173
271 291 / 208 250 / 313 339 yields -0.039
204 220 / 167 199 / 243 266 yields -0.217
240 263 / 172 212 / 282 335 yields -0.119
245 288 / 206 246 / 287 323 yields 0.023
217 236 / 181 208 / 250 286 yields -0.162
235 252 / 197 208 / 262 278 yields -0.070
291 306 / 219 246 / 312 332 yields -0.107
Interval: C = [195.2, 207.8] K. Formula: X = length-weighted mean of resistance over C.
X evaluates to 39.9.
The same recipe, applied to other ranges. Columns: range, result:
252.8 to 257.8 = 46.8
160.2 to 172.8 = 35.1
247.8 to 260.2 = 45.9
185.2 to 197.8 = 31.3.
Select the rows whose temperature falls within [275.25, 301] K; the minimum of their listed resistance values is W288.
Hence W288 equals 46.41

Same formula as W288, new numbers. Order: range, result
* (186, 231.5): 26.23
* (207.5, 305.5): 42.52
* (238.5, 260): 43.23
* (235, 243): 48.19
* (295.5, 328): 45.15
